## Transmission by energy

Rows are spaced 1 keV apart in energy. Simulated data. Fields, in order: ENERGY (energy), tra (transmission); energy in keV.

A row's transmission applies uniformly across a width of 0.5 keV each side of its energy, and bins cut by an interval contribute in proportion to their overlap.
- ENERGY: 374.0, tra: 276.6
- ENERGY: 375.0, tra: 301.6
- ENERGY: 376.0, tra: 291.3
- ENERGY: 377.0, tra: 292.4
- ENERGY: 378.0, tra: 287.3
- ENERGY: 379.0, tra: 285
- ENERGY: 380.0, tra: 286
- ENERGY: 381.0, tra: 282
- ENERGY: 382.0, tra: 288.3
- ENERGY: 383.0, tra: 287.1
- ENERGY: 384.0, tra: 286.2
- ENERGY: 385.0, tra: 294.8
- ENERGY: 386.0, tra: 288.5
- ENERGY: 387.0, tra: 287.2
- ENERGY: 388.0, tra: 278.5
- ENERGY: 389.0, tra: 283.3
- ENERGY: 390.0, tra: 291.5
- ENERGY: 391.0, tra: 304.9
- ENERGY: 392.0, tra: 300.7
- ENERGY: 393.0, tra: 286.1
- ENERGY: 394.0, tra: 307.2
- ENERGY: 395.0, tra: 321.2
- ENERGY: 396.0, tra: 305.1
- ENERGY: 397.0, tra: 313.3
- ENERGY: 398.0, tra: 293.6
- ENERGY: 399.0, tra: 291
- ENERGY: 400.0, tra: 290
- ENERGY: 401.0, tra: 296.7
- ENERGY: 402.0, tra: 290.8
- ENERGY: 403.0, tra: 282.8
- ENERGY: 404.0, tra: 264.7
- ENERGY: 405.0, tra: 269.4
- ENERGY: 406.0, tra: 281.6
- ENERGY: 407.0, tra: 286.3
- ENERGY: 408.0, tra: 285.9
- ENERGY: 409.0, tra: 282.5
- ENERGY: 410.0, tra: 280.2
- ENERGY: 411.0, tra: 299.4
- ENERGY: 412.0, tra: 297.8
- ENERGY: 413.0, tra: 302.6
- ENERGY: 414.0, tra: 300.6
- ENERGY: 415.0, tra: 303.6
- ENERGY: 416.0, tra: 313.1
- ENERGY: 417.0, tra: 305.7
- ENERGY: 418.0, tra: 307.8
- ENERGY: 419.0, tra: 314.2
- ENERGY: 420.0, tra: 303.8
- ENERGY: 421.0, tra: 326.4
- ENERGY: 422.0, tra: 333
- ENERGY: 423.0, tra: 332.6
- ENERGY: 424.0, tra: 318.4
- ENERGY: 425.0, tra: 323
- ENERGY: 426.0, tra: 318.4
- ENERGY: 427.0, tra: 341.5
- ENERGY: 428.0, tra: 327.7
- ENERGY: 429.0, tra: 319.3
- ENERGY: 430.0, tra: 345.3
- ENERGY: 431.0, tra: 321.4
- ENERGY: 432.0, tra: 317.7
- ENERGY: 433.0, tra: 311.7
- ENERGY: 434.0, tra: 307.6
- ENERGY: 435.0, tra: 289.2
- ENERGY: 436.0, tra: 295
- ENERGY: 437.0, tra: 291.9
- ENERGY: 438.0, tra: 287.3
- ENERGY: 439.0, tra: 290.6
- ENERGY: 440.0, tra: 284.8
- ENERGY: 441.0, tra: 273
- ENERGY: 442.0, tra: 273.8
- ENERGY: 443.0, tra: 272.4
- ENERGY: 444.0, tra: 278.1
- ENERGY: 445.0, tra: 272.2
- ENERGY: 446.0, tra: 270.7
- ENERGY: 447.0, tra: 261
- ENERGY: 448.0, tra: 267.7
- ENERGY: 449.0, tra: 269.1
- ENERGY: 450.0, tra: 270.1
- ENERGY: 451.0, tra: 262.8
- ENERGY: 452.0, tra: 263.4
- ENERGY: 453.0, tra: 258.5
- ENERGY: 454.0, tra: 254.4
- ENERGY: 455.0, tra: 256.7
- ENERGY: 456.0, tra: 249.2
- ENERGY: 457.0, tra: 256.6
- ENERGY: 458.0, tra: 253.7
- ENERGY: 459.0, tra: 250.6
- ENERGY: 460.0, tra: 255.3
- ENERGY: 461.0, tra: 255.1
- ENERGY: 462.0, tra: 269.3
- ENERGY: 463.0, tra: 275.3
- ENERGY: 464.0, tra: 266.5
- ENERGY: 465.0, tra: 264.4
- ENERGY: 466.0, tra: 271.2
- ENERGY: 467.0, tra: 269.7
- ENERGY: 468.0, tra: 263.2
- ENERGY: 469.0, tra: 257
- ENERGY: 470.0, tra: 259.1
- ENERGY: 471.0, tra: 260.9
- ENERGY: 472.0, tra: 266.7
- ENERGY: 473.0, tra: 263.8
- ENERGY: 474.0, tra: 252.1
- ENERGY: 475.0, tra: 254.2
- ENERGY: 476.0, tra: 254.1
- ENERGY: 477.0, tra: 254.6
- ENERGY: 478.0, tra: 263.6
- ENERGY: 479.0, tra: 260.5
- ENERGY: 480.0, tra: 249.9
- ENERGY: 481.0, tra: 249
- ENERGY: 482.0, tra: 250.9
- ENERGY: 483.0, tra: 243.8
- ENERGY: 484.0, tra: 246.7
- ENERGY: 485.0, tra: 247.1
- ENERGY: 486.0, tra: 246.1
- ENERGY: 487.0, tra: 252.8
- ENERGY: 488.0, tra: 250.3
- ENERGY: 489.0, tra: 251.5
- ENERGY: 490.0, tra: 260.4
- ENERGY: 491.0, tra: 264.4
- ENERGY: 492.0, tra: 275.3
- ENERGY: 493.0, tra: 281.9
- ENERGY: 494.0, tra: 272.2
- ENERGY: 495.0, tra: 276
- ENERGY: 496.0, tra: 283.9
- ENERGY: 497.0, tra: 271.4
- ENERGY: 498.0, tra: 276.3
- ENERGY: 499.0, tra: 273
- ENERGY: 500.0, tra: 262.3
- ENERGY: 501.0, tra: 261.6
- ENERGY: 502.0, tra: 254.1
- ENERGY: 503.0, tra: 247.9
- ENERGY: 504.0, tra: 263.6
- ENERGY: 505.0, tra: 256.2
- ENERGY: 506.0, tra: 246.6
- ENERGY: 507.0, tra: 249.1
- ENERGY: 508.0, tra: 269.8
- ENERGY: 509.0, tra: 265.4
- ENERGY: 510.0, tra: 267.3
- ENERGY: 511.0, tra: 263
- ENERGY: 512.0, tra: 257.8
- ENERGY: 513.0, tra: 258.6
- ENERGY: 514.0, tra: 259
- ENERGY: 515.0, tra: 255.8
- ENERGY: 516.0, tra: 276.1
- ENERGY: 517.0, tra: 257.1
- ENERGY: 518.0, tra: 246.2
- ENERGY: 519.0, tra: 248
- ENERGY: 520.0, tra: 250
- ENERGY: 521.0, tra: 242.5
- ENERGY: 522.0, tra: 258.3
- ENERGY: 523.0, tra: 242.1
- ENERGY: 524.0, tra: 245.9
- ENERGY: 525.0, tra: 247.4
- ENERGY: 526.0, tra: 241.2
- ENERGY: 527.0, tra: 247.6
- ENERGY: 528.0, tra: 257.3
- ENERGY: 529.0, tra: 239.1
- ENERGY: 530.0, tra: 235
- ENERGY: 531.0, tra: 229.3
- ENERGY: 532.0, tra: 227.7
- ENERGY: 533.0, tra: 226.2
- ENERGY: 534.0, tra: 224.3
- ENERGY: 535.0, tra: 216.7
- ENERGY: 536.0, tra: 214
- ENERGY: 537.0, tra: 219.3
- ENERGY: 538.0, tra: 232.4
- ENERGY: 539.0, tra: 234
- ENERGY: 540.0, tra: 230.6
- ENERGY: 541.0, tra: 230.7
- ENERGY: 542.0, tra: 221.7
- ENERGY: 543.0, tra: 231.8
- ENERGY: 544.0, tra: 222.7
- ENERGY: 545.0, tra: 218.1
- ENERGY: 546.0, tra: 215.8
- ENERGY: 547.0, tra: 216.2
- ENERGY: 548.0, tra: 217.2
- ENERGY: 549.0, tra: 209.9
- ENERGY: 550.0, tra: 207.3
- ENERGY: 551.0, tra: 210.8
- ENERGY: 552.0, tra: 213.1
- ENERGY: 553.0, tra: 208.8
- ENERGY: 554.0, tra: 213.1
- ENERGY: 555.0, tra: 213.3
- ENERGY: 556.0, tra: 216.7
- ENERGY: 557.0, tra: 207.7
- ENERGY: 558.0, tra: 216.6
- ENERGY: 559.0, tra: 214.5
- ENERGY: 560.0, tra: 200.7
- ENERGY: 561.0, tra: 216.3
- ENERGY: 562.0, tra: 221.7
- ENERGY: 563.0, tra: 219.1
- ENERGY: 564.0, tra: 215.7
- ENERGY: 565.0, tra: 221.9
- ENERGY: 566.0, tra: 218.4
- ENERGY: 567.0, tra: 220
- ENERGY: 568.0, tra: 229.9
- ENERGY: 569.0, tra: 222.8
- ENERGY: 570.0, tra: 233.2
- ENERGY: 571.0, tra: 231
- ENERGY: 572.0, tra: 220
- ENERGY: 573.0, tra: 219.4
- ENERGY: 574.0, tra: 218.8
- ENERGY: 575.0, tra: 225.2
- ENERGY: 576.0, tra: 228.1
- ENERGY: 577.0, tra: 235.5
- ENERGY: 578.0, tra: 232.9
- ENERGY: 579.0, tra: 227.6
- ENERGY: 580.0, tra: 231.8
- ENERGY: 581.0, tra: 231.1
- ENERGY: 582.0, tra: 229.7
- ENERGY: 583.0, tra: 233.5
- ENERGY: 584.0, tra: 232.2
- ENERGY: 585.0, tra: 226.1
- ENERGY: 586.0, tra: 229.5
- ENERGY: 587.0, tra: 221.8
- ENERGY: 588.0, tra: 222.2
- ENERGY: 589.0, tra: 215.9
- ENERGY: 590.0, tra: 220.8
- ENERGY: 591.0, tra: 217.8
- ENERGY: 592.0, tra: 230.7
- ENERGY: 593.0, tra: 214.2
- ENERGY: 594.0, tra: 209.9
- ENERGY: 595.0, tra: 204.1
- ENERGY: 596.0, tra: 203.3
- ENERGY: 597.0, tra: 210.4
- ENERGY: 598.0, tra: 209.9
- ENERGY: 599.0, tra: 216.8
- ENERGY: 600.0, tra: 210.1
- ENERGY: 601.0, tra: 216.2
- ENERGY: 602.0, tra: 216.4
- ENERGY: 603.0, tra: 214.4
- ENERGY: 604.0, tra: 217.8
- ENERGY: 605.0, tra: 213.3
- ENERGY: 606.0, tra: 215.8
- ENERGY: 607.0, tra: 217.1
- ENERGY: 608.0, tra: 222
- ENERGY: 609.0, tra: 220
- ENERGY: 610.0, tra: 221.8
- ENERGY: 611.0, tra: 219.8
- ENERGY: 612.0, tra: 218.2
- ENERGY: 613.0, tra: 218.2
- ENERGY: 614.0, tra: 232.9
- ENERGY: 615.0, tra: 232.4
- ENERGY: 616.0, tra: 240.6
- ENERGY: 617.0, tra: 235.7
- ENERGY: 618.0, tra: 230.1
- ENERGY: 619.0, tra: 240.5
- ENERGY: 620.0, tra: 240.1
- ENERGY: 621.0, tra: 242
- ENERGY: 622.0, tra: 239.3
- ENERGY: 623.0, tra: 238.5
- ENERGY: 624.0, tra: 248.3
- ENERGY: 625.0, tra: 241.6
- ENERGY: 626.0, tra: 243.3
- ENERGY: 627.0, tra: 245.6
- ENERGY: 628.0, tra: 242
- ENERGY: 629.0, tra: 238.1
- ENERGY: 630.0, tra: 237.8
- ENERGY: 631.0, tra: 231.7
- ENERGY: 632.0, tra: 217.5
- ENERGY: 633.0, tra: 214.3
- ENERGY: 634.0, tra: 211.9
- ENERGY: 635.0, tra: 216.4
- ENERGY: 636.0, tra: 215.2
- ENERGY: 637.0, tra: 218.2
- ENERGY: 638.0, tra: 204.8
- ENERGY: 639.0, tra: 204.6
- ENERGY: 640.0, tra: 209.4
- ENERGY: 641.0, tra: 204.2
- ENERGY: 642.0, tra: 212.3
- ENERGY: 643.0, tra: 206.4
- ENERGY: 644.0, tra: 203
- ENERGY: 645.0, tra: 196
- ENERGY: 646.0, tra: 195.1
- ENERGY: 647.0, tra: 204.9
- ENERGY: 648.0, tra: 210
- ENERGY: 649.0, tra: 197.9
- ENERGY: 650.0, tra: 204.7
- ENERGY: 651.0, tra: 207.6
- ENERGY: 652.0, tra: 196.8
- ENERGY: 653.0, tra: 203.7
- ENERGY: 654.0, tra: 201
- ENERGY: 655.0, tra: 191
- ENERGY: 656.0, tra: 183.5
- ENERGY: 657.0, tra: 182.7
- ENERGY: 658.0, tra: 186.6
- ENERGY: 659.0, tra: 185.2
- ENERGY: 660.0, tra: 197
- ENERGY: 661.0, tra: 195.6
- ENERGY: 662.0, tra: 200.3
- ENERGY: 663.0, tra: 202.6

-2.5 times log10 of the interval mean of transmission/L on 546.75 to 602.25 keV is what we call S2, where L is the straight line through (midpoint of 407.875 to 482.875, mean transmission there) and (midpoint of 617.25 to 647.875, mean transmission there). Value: 0.104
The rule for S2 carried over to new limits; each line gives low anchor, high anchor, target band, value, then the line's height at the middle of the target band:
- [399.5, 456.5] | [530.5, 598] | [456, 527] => 0.001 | 259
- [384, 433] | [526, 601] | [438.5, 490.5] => 0.051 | 274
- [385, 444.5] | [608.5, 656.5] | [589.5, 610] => 0.079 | 231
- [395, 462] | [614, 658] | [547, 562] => 0.162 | 246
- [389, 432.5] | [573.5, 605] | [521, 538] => 0.059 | 249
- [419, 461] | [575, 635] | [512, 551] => 0.082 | 254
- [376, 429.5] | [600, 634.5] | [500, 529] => 0.031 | 262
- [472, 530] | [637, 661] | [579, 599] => 0.011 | 223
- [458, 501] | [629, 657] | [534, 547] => 0.082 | 241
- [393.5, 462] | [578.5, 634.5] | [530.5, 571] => 0.122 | 246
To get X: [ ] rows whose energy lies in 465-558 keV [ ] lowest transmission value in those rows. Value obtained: 207.3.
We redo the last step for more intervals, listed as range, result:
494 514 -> 246.6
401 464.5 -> 249.2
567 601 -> 203.3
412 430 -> 297.8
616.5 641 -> 204.2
